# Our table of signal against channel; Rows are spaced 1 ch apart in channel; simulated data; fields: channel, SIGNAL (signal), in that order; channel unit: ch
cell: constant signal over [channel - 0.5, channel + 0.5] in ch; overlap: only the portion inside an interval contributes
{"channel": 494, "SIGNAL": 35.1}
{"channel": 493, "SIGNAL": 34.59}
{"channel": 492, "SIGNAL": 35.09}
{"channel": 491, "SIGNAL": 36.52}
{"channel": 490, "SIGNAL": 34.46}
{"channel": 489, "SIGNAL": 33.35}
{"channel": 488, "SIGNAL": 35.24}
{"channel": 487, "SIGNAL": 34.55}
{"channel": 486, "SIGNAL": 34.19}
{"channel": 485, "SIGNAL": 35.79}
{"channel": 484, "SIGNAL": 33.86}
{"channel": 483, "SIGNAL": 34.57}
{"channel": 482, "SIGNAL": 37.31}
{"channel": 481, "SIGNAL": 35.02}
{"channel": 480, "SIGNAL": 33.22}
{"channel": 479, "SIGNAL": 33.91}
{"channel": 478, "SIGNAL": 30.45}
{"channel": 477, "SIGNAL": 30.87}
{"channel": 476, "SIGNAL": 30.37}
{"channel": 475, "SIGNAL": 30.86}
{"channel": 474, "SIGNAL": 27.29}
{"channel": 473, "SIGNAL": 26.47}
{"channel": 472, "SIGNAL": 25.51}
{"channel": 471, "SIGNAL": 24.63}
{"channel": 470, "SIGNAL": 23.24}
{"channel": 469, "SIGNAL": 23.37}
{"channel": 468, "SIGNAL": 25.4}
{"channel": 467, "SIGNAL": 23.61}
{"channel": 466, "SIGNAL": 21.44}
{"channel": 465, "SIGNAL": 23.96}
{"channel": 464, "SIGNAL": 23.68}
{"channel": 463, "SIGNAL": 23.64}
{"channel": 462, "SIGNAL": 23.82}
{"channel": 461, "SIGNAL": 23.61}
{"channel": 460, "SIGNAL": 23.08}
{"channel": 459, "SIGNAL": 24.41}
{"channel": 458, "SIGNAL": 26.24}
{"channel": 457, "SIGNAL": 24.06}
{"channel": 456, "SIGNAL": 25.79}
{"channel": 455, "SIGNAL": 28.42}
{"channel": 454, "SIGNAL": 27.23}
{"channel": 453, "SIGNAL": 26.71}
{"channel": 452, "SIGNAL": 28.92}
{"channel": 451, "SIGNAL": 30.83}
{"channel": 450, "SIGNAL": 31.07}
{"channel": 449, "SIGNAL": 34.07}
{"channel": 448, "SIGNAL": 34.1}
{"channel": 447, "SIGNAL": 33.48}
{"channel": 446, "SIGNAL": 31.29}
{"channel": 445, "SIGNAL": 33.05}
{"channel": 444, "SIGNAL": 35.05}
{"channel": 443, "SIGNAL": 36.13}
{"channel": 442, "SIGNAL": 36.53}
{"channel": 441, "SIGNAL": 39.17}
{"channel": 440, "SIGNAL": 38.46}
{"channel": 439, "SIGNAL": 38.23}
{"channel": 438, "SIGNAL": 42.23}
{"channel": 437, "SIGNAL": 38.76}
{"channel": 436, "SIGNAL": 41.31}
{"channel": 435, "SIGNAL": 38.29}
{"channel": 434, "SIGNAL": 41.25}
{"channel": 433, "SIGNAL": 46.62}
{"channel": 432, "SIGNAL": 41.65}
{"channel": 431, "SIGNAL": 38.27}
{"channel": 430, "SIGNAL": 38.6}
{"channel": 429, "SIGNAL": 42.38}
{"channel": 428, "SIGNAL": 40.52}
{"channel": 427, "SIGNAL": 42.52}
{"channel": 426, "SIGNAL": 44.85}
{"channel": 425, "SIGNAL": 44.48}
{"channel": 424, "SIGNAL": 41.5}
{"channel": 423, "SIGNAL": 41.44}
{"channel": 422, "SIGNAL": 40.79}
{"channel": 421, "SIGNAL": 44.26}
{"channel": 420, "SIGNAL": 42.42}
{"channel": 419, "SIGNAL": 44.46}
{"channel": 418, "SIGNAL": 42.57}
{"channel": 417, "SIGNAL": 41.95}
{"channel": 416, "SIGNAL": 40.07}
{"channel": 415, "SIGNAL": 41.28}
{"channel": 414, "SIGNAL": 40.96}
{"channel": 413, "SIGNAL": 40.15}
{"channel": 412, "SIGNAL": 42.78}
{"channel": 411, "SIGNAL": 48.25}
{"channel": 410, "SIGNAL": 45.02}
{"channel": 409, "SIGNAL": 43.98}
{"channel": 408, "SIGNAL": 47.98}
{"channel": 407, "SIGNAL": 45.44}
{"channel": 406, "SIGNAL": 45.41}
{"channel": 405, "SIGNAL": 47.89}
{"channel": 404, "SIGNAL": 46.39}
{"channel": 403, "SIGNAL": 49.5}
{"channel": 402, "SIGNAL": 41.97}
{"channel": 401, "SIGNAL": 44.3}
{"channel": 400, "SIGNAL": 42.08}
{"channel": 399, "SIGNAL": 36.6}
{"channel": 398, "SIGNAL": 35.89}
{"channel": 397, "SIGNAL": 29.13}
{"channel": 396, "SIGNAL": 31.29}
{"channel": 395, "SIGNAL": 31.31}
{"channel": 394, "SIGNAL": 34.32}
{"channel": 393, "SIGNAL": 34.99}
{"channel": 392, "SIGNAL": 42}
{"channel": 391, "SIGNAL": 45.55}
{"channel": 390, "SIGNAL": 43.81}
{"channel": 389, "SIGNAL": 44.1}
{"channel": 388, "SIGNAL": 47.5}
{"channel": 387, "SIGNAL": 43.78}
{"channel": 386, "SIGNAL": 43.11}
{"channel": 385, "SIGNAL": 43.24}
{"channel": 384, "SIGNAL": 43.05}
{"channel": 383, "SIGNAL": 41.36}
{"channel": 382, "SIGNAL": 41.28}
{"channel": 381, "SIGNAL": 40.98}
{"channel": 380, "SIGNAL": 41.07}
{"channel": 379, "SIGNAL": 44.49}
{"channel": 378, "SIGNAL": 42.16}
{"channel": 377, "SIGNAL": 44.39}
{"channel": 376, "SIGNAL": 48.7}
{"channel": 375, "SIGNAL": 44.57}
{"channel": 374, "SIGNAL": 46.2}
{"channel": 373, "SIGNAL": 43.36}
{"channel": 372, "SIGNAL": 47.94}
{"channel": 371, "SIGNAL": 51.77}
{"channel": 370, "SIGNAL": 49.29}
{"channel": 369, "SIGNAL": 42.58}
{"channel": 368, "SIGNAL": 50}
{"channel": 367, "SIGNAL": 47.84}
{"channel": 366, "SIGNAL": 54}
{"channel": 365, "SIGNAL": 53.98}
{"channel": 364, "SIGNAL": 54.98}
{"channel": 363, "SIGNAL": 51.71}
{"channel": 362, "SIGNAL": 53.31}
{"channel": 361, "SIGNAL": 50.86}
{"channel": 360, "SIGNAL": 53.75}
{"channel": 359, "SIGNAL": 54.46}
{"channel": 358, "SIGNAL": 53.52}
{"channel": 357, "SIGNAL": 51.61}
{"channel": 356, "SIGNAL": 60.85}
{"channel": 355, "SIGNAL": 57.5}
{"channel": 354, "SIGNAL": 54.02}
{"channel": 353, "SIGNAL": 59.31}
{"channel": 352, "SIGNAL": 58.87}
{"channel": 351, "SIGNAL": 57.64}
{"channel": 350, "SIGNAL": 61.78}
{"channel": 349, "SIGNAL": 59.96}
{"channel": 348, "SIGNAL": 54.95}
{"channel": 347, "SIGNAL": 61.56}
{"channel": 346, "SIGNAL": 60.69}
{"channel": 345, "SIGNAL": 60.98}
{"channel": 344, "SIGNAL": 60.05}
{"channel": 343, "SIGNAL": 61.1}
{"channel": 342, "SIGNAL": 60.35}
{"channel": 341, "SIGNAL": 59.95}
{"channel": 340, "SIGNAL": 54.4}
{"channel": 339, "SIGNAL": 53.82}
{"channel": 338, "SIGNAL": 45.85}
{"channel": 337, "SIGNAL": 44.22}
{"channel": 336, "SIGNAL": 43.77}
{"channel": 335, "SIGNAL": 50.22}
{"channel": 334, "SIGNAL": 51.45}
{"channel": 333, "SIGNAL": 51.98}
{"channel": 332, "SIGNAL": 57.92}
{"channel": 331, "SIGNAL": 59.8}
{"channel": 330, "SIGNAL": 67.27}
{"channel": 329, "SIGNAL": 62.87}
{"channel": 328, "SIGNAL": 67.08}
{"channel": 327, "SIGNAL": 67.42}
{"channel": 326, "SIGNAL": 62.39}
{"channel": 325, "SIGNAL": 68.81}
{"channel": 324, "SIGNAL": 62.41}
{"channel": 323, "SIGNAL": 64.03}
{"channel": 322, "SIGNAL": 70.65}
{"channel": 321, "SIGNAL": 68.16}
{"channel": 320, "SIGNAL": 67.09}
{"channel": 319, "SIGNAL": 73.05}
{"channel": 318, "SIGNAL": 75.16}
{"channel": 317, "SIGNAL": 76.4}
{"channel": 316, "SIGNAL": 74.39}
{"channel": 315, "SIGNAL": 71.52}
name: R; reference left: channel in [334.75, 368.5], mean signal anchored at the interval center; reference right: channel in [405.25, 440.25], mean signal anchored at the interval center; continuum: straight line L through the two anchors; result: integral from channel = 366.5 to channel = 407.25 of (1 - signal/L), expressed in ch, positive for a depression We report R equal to 4.9 ch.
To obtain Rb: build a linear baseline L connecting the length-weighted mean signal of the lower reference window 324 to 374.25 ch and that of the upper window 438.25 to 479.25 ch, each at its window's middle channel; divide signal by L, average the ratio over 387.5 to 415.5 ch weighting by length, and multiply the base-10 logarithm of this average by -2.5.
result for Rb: 0.02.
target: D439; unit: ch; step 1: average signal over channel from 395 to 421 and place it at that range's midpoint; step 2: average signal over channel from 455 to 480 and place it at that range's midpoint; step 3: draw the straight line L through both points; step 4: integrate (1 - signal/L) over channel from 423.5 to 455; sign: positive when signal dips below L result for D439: -3.16 ch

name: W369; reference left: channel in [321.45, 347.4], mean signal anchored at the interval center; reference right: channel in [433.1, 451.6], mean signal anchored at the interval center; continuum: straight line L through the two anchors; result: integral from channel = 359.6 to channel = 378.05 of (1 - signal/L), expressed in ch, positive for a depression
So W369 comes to 0.9 ch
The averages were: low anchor 58.9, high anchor 36.5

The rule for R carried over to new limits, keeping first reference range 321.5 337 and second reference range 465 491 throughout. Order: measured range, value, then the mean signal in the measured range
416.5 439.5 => -0.80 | 41.7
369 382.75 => 1.58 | 44.9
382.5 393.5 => 1.22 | 43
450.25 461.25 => 2.64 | 26.5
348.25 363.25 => -0.34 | 56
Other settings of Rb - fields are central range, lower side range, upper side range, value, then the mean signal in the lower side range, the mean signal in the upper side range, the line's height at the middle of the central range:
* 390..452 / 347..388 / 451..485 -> -0.060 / 50.1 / 27.6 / 38.1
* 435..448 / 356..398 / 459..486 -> -0.098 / 45.4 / 28.1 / 33.7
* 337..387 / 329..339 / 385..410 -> -0.073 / 53.1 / 41.7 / 48.1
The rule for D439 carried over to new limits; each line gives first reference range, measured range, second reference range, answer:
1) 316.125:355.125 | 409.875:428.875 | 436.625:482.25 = -1.4 ch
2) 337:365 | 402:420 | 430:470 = -1.3 ch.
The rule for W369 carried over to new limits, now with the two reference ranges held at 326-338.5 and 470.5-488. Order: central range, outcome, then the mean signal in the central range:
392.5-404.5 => 1.8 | 38.1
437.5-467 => 5.4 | 29.8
